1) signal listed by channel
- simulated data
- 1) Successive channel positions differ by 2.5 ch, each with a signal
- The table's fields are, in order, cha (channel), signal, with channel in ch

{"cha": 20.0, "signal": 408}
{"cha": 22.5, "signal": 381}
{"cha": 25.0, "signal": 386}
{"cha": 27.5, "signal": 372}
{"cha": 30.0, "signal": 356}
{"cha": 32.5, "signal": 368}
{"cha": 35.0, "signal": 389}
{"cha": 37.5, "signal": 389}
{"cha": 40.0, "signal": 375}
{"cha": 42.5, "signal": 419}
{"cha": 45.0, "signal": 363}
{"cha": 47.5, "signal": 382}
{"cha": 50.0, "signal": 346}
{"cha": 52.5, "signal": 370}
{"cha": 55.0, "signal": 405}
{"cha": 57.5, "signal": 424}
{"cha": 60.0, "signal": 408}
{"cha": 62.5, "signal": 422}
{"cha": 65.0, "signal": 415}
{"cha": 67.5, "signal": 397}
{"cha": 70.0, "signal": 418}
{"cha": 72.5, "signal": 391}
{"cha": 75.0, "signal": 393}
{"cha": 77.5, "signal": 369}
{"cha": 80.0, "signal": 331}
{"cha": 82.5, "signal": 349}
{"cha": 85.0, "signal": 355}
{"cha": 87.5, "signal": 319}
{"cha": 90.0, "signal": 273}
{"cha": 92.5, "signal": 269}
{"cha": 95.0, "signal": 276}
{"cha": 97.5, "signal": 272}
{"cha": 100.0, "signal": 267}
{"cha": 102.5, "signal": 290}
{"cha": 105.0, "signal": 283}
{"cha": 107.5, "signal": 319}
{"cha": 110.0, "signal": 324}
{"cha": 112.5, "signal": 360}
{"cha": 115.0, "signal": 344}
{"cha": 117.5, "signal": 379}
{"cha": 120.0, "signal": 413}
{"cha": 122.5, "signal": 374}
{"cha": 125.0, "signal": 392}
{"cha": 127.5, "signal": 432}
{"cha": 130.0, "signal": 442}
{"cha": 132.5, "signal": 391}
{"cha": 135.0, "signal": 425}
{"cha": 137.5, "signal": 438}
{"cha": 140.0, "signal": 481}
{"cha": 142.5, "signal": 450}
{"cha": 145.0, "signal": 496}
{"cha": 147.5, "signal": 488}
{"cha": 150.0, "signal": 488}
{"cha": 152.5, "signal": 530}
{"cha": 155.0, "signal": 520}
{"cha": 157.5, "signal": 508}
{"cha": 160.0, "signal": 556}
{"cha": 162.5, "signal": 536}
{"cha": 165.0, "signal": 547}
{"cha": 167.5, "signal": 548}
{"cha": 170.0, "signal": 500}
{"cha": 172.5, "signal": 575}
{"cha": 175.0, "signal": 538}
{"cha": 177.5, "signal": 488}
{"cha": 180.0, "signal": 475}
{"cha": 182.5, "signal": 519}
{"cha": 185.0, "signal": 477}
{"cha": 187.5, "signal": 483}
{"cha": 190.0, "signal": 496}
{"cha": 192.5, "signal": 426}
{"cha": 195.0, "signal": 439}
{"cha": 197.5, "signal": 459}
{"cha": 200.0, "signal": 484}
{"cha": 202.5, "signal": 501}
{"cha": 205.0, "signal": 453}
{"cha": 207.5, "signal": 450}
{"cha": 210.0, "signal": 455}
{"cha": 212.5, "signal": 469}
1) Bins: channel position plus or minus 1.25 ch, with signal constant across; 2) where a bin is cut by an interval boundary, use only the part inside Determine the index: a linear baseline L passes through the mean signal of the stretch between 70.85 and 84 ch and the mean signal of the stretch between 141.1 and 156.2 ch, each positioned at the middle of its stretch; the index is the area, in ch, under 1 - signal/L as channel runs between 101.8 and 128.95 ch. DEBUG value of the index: 4.94 ch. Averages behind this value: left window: 368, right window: 495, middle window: 357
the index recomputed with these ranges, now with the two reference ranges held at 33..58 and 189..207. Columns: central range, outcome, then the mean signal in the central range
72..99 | 5.3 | 325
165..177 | -2.3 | 538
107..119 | 2.0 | 348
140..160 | -2.8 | 500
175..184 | -0.9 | 500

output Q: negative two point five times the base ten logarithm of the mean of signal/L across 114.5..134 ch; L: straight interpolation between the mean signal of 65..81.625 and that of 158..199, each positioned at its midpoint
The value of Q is 0.115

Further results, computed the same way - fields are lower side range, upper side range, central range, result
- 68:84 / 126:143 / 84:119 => 0.284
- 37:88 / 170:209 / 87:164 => 0.098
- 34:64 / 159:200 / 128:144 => 0.066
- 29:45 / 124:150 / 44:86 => 0.040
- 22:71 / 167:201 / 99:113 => 0.383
